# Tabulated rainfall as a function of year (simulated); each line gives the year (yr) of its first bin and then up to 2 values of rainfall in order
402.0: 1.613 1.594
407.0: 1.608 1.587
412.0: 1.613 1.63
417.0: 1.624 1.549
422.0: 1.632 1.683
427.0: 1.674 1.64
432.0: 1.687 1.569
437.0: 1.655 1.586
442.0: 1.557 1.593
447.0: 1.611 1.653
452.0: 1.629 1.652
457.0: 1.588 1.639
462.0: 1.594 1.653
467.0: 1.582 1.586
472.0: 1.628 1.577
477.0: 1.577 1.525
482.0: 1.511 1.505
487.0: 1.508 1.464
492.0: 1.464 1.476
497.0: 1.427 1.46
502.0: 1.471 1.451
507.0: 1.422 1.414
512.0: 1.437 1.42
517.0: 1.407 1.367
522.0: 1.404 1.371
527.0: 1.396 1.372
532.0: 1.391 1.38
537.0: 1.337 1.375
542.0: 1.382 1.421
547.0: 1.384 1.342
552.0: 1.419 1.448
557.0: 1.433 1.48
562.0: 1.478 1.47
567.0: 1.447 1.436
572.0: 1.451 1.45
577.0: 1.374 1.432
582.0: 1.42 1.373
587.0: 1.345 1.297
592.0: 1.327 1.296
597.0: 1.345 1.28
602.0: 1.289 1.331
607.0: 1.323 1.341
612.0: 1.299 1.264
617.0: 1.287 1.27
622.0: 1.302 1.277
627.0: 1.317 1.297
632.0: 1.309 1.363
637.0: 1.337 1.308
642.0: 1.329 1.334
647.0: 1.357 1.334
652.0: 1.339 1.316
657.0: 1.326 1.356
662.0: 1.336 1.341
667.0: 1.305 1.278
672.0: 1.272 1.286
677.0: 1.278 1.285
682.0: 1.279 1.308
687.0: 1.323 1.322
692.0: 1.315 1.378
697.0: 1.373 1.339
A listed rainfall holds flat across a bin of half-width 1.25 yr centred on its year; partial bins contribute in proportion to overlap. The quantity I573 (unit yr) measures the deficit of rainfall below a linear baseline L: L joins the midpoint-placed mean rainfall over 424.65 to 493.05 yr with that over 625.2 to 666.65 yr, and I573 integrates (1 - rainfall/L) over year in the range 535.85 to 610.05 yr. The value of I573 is 2.44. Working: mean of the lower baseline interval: 1.59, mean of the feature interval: 1.38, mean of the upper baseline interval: 1.33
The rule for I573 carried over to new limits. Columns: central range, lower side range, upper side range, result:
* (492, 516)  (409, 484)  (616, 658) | 1.2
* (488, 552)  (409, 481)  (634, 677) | 4.2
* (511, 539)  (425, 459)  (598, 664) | 1.9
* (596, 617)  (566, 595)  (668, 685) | 0.8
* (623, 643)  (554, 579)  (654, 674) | 0.6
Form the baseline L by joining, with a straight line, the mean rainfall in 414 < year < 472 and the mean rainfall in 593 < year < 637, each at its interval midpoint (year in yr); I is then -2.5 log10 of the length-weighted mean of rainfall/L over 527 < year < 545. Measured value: 0.055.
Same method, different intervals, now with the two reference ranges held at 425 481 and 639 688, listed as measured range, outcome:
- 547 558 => 0.05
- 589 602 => 0.08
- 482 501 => 0.06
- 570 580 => 0.01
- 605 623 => 0.07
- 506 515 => 0.08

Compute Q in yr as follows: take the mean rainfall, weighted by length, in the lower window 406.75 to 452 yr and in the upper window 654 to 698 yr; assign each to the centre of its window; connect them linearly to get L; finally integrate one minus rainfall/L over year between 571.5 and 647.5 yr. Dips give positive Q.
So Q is 3.57 yr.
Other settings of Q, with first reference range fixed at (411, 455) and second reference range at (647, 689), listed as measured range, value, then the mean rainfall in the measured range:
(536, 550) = 1.0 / 1.38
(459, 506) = 0.9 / 1.53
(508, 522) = 1.0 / 1.41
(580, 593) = 0.6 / 1.36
